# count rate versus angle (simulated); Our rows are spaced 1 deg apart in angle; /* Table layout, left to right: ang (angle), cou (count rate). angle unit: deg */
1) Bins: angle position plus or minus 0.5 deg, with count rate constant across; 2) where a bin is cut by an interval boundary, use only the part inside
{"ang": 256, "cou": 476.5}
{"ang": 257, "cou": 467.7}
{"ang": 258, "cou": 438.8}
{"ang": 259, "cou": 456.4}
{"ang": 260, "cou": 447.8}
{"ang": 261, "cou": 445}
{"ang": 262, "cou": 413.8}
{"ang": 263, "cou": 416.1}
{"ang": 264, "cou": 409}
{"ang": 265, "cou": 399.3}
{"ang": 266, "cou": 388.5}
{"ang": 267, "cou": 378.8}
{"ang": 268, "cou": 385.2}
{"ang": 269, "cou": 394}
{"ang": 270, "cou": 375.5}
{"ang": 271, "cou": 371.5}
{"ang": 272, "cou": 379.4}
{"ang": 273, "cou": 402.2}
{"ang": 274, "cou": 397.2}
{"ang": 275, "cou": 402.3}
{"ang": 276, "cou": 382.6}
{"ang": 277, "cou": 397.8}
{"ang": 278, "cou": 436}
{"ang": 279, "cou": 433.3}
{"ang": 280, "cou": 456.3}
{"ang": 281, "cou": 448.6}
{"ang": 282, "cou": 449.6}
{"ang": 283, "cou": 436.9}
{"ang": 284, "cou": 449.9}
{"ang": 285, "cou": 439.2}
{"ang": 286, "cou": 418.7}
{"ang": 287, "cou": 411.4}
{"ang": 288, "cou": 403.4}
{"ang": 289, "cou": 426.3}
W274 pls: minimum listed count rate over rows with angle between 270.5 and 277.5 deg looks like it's 371.5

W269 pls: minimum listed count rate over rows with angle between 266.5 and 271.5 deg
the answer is 371.5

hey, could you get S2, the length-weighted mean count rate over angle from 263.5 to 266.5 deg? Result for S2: 399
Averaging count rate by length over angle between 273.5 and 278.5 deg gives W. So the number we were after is 403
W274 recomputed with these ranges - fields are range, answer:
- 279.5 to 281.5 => 448.6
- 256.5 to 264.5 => 409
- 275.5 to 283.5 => 382.6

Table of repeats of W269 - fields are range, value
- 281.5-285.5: 436.9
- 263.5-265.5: 399.3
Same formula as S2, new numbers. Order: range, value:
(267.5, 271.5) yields 382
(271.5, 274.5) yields 393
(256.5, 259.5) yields 454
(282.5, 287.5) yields 431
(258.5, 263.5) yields 436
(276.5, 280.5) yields 431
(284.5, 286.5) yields 429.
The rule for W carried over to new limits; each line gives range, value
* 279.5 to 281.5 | 452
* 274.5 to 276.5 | 392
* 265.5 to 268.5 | 384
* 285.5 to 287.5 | 415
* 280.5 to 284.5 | 446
